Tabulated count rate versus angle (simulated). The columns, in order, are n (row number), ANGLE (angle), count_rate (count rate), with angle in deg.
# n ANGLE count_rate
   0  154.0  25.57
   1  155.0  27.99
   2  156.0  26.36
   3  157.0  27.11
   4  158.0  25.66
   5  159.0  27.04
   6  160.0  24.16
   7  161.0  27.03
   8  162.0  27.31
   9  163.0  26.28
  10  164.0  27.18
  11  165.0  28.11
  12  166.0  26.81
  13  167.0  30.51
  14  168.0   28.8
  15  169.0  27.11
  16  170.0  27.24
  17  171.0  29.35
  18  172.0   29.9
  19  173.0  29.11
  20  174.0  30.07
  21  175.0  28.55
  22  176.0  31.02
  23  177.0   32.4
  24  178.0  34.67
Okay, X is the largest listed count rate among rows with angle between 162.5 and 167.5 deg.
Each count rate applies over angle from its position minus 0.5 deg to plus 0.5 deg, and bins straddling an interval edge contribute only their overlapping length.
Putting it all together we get 30.51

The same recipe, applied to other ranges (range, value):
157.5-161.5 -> 27.04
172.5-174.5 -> 30.07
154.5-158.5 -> 27.99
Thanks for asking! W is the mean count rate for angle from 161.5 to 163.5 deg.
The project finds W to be 26.8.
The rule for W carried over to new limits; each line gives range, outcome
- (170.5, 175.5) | 29.4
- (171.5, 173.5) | 29.5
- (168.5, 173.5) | 28.5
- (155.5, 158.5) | 26.4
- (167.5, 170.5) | 27.7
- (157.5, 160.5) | 25.6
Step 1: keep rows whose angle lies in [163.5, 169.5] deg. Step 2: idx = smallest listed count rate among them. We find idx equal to 26.81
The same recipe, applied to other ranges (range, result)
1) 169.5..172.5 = 27.24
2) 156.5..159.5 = 25.66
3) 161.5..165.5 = 26.28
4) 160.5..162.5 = 27.03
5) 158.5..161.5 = 24.16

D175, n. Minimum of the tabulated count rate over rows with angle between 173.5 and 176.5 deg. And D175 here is 28.55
